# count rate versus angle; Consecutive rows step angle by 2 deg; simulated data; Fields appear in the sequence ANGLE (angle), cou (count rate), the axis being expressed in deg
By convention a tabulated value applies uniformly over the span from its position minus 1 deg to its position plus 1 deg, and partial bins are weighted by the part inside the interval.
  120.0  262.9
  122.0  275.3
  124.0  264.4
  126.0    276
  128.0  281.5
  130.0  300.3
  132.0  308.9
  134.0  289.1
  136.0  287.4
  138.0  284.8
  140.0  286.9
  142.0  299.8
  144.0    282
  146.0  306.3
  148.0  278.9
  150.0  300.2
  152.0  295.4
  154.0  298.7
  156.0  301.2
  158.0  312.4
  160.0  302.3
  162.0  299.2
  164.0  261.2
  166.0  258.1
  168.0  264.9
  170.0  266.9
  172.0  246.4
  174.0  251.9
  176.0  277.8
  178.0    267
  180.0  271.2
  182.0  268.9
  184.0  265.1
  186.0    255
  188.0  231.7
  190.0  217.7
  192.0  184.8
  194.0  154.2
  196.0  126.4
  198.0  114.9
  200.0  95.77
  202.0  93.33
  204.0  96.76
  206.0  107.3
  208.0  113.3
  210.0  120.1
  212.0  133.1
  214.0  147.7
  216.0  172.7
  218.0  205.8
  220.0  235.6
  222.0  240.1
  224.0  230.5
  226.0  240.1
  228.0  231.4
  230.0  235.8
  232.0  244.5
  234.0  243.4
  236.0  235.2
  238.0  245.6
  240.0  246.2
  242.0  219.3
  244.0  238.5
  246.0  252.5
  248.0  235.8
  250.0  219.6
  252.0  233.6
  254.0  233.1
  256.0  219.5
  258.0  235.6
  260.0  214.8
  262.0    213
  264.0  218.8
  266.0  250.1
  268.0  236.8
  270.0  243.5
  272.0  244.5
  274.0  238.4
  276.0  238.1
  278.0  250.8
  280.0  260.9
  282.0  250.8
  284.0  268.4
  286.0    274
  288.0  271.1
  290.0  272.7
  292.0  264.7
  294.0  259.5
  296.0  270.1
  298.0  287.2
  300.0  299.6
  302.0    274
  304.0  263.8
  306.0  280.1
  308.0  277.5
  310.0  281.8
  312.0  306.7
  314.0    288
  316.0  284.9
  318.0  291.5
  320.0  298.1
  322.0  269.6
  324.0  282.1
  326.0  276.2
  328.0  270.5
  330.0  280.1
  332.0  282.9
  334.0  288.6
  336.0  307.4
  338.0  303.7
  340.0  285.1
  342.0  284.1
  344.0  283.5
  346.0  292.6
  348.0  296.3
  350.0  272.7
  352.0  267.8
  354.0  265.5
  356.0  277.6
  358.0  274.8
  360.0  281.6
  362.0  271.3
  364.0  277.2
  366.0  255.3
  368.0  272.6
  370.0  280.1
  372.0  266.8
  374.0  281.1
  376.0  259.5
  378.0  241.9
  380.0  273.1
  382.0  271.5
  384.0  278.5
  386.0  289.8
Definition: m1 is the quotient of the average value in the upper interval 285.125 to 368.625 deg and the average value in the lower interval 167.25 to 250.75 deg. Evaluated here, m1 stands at 1.35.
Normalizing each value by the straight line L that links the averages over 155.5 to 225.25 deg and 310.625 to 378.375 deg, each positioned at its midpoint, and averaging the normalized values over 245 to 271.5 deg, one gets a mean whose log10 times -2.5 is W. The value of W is 0.045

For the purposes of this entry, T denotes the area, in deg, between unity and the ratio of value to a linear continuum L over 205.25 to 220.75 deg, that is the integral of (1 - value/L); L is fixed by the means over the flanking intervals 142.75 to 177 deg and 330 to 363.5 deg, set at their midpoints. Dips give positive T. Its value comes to 7.1 deg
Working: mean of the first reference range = 283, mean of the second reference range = 283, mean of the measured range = 154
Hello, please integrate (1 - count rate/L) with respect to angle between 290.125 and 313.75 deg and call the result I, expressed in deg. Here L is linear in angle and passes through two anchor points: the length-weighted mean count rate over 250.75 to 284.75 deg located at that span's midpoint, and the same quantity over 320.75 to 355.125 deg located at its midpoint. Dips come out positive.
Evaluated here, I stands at -1.7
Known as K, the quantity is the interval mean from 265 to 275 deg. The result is 243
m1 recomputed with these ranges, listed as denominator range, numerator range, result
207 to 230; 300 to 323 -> 1.49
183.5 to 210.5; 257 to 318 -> 1.70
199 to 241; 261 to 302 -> 1.37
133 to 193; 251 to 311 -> 0.93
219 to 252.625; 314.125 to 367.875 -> 1.19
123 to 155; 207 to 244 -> 0.72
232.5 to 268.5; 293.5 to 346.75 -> 1.22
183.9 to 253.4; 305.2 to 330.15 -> 1.45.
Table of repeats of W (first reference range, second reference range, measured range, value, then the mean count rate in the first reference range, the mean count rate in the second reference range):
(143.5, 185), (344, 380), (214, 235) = 0.23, 280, 273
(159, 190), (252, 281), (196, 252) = 0.28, 264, 235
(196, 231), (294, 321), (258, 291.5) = -0.02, 164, 284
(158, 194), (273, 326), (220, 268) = 0.14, 257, 273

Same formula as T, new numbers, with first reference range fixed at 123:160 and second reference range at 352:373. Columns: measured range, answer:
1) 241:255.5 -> 2.6 deg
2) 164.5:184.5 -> 1.8 deg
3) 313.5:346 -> -1.3 deg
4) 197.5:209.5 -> 7.7 deg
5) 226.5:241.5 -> 2.3 deg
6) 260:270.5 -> 1.9 deg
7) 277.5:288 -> 0.6 deg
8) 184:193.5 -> 2.1 deg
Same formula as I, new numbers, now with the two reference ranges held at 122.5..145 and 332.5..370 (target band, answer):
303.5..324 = -0.2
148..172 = 0.1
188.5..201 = 5.8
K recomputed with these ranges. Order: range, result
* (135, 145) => 288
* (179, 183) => 270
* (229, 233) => 240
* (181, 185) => 267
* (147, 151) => 290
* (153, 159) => 304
